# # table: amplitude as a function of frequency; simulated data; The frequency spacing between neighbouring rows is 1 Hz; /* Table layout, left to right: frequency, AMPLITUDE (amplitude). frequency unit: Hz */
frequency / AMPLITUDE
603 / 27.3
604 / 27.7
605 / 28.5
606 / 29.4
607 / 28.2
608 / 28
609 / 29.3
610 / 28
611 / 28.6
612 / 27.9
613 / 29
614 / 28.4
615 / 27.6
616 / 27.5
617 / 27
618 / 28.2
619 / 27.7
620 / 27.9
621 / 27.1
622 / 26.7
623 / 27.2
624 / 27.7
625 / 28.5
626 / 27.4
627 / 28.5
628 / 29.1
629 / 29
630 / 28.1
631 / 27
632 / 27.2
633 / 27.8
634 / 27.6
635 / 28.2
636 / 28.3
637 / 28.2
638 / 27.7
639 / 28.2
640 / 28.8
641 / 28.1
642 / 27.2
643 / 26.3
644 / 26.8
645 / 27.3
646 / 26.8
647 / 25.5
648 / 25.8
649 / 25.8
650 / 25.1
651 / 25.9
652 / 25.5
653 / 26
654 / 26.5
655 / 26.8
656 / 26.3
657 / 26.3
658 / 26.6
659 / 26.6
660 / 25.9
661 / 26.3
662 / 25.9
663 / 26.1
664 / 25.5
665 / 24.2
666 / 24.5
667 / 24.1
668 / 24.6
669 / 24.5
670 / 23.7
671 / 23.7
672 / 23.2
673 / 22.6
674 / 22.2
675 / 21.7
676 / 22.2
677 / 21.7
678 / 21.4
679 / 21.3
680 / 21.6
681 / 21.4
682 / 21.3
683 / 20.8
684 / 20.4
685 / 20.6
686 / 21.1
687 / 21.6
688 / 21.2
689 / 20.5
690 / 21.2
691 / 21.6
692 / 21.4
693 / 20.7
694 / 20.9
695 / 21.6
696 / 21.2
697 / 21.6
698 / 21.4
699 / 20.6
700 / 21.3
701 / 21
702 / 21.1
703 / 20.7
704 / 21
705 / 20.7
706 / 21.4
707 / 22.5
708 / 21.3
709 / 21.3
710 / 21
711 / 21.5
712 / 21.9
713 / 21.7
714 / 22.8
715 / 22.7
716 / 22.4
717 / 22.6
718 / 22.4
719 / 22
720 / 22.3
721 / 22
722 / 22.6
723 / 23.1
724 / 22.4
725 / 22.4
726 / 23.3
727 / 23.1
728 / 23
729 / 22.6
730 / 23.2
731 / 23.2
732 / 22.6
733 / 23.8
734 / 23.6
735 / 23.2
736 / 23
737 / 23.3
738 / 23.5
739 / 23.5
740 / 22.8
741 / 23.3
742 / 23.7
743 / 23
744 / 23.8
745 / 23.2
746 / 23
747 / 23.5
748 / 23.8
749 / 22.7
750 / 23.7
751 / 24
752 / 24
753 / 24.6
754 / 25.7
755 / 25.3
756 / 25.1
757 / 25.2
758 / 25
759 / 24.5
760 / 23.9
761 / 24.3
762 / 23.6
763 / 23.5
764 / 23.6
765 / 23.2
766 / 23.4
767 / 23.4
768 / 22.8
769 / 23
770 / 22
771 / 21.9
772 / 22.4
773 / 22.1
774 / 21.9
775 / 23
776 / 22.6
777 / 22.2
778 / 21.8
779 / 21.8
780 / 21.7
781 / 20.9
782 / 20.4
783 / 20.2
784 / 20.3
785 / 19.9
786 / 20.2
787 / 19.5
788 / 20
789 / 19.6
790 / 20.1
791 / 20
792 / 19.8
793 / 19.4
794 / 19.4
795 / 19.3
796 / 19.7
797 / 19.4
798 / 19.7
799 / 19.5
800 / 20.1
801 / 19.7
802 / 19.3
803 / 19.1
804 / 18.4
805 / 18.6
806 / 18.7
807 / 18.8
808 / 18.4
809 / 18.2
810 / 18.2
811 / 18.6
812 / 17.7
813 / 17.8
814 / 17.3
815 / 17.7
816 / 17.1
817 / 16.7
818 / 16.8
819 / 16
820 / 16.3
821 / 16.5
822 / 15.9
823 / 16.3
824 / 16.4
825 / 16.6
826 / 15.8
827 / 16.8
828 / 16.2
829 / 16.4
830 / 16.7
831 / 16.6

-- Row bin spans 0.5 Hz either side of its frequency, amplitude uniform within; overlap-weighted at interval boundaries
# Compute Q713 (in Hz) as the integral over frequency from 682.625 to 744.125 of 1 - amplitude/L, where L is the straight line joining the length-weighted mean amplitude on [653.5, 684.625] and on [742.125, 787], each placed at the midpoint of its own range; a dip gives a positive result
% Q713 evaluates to 3.6 Hz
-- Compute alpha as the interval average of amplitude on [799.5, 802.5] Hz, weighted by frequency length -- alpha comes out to 19.7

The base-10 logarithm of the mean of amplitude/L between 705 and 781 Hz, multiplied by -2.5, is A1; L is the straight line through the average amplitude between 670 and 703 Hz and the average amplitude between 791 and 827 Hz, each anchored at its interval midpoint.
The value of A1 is -0.16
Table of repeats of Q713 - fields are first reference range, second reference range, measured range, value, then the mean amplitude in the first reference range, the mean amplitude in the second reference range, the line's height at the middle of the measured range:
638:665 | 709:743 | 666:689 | 2.8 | 26.4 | 22.7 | 25.1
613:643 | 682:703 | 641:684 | -0.6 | 27.9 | 21.1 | 24.2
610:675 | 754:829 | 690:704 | 1.8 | 26.6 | 20.2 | 24.3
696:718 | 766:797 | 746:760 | -2.0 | 21.6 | 21.1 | 21.2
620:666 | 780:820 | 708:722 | 0.8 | 26.9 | 19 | 23.3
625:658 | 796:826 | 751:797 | -5.0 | 27.2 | 17.9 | 19.9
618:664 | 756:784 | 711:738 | 1.7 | 27.1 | 22.8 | 24.3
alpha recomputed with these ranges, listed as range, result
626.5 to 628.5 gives 28.8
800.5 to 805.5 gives 19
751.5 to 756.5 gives 24.9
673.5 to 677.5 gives 21.9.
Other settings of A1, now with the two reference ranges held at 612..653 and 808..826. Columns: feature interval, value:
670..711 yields 0.130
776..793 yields -0.091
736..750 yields -0.102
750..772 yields -0.180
